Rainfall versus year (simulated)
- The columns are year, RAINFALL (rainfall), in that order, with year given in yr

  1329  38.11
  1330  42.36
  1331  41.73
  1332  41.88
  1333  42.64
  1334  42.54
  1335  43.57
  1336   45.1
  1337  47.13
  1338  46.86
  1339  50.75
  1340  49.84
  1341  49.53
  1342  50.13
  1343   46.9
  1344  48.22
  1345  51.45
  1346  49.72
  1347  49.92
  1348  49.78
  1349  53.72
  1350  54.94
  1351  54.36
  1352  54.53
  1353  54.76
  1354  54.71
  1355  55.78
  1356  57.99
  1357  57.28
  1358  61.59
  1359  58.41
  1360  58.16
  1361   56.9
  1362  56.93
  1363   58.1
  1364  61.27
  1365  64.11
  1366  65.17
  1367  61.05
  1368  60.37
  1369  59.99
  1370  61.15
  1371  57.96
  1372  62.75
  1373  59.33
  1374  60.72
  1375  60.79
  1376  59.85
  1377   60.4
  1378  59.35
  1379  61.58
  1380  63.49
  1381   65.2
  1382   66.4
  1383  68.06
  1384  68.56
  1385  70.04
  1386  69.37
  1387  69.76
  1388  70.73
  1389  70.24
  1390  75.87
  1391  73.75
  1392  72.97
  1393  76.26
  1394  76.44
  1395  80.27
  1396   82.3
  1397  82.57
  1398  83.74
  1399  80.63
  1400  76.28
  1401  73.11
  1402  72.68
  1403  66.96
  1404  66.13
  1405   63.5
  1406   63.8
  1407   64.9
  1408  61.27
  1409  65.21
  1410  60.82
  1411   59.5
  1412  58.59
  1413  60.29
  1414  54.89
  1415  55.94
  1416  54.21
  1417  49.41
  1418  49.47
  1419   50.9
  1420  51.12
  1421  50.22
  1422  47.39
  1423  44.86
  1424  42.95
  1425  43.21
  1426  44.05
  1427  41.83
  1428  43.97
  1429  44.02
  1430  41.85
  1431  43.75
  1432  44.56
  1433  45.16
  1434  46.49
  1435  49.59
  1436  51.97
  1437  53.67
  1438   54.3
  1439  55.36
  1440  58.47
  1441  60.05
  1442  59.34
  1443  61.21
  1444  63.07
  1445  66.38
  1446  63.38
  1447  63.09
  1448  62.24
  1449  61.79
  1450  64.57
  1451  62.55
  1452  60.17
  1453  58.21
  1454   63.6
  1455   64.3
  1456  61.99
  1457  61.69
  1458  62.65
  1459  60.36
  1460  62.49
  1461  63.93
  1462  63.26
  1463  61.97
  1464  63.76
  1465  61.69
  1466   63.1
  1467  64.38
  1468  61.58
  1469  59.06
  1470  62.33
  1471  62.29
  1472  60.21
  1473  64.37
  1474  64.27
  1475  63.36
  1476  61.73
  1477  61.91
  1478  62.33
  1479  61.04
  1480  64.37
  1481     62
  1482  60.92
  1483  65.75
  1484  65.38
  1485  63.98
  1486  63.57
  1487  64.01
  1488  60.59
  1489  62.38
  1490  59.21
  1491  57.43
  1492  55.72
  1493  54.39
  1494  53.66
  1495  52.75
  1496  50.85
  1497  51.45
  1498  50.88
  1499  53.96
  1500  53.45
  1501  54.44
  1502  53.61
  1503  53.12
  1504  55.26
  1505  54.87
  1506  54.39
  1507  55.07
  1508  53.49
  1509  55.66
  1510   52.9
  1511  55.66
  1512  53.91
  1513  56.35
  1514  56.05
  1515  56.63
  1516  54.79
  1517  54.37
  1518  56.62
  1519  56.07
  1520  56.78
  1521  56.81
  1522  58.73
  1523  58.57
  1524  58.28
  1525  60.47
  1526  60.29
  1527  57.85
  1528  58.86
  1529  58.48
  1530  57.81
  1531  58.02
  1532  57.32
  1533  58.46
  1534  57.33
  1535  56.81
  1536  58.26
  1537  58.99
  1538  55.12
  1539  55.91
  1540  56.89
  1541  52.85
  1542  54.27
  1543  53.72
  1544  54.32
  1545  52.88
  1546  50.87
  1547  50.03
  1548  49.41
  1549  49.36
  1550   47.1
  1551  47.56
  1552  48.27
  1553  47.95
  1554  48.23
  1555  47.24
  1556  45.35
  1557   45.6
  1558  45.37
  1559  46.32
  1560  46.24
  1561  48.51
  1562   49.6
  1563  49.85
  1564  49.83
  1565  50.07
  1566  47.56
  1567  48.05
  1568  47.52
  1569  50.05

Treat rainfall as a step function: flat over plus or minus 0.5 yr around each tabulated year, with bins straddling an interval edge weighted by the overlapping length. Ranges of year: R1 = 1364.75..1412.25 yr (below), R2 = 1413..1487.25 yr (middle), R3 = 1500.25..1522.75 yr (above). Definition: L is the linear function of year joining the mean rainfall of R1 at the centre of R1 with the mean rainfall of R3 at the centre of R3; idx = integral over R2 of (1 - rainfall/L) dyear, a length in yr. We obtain 4.4 yr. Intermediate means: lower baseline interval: 67.4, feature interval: 57.5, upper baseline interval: 55.3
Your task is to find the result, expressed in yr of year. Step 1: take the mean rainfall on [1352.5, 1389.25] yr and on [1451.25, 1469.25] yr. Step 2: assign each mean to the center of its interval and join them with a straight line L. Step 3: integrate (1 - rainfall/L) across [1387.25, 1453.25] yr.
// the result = 2.1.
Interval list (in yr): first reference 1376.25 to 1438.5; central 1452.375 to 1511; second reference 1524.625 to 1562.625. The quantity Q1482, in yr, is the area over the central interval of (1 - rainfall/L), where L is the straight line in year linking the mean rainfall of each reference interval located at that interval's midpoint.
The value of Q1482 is -3.2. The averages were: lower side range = 60.7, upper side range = 52.8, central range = 59.5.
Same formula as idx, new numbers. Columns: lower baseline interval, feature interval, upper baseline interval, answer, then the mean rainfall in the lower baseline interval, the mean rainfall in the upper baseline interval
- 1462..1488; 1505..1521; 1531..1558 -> 0.5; 62.7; 52.3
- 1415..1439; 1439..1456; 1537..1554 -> -4.7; 47.7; 51.8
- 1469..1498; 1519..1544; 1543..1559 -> -2.5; 60.2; 48.7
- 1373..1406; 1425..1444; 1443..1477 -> 4.4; 70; 62.5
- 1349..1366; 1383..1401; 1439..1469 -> -4.8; 57.6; 62.1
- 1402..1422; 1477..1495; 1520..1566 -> -1.8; 58.4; 53.1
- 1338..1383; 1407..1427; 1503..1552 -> 1.3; 57.2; 55.3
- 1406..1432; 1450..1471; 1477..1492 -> -1.4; 51.5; 62.1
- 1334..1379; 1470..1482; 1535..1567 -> -2.3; 55.4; 50.5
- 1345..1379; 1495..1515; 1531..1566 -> -0.4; 57.9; 51.4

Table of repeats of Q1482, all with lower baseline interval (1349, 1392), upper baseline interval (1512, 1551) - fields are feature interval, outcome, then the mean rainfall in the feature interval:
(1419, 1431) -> 2.9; 45.2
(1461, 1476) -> -1.1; 62.6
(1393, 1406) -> -3.0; 75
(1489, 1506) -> 0.8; 54.3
